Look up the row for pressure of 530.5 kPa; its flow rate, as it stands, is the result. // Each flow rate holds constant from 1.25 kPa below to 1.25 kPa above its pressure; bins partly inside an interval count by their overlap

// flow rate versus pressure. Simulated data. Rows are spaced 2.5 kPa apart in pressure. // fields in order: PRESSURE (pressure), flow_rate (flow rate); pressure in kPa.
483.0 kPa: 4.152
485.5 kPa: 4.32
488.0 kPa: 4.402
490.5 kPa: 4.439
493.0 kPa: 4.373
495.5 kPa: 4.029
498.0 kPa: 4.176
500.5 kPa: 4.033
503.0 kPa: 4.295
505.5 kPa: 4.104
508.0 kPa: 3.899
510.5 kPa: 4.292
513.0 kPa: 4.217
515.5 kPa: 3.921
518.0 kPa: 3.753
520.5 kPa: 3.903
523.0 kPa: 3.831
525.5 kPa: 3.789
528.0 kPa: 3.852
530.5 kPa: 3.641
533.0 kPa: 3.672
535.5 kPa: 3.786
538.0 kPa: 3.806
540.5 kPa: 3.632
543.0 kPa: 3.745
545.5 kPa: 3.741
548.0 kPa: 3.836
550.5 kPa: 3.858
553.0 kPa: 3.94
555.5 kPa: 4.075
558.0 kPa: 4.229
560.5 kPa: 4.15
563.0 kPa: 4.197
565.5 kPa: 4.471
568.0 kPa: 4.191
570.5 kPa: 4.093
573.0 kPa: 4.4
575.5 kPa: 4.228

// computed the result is 3.641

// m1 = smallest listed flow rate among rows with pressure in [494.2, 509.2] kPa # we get 3.899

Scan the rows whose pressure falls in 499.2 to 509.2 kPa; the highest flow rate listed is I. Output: 4.295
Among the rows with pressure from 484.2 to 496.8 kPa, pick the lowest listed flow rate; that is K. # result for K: 4.029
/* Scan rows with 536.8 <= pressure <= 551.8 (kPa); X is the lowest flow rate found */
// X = 3.632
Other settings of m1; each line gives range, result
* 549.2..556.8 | 3.858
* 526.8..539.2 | 3.641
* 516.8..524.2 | 3.753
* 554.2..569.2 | 4.075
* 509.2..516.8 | 3.921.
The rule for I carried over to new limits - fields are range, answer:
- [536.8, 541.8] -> 3.806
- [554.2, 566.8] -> 4.471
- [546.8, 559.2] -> 4.229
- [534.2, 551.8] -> 3.858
